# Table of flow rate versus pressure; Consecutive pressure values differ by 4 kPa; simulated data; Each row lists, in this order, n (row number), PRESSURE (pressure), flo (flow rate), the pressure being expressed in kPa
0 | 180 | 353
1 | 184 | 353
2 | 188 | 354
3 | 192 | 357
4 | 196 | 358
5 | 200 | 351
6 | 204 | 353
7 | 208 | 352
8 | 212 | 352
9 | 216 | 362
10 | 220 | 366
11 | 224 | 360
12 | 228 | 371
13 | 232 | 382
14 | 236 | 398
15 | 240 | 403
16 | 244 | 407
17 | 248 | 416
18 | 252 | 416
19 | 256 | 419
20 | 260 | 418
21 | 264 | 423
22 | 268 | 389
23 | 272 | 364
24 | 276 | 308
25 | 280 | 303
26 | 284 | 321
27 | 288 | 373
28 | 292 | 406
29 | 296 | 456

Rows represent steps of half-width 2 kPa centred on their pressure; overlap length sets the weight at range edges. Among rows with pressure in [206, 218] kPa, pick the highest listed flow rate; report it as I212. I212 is 362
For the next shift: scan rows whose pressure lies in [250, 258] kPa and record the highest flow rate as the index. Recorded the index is 419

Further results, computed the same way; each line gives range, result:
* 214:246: 407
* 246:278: 423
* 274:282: 308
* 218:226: 366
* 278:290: 373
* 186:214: 358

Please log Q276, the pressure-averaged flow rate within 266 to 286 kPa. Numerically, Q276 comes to 337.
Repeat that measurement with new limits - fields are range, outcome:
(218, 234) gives 370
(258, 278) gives 380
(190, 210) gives 354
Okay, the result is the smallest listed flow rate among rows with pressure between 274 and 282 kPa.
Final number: 303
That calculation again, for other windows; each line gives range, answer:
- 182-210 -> 351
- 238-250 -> 403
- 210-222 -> 352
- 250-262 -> 416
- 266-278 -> 308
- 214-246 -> 360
